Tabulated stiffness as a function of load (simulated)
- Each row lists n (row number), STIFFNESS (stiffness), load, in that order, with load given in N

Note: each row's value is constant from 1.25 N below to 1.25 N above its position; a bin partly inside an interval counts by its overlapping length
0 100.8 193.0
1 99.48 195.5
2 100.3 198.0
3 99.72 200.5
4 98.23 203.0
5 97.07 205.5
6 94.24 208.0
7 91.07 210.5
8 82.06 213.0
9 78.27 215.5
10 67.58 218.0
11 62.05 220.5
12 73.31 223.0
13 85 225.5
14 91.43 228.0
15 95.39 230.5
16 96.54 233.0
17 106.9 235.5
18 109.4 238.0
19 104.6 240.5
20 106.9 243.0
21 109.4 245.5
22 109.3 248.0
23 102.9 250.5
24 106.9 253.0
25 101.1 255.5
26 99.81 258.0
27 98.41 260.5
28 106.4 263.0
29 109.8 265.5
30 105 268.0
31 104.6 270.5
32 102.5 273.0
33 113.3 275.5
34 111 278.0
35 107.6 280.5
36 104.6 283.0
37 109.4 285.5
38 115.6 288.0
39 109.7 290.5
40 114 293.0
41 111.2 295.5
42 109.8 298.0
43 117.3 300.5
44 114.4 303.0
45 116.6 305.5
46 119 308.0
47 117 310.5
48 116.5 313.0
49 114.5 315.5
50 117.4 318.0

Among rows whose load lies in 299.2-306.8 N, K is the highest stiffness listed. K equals 117.3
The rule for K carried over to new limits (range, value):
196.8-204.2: 100.3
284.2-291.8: 115.6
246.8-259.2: 109.3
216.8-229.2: 91.43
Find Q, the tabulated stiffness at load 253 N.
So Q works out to 106.9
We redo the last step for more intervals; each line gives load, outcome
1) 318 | 117.4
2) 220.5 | 62.05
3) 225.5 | 85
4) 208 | 94.24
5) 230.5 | 95.39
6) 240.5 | 104.6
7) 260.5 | 98.41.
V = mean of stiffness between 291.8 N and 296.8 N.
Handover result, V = 113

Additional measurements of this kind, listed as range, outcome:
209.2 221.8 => 76.3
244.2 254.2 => 107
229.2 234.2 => 95.9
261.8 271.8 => 106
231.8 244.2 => 105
